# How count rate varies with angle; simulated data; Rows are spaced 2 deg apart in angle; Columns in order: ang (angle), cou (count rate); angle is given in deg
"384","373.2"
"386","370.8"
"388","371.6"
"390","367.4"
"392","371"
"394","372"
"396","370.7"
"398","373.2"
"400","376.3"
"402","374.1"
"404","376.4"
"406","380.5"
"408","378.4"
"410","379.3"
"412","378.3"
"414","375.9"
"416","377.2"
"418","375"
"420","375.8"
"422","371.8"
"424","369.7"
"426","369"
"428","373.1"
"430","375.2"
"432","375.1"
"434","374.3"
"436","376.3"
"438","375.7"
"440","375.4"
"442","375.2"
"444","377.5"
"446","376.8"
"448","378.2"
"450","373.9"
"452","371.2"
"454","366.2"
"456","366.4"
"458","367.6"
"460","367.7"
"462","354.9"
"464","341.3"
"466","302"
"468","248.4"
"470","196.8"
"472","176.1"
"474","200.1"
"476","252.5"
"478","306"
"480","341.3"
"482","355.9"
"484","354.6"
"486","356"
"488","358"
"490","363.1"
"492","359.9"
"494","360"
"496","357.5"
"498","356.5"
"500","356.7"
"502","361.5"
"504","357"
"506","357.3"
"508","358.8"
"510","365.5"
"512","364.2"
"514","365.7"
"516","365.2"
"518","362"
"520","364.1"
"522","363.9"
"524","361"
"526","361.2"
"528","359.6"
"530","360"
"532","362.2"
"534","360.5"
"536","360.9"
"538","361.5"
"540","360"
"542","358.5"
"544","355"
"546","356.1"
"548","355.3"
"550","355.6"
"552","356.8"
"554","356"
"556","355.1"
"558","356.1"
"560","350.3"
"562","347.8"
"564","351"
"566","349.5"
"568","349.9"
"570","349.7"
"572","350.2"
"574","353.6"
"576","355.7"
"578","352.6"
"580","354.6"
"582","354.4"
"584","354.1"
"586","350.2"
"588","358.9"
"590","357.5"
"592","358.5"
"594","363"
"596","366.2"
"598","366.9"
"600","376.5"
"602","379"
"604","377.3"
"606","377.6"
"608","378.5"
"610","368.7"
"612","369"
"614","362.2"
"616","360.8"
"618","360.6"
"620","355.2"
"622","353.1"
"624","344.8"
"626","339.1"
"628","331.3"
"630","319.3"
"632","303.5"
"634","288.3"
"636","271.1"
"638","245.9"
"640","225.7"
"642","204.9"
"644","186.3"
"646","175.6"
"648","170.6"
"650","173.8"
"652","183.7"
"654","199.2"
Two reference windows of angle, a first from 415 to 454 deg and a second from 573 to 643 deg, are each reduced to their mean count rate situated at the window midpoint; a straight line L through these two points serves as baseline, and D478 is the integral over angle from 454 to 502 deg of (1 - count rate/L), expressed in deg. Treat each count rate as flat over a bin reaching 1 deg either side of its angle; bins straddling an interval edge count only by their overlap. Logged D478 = 5.56 deg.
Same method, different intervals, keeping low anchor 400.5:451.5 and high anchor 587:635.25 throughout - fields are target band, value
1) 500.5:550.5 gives 0.50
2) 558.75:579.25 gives 0.46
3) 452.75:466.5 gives 0.64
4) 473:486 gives 2.23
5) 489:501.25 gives 0.29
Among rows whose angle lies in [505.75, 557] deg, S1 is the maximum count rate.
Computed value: 365.7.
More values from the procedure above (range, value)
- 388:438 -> 380.5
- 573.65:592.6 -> 358.9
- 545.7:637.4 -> 379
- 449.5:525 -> 373.9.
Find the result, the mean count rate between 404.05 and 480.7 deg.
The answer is 348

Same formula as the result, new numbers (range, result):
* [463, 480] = 258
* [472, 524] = 344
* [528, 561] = 358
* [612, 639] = 327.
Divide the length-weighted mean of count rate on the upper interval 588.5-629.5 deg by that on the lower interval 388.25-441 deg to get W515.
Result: 0.97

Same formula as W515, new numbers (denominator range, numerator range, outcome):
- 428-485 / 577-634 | 1.06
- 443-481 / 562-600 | 1.11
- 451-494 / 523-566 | 1.11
